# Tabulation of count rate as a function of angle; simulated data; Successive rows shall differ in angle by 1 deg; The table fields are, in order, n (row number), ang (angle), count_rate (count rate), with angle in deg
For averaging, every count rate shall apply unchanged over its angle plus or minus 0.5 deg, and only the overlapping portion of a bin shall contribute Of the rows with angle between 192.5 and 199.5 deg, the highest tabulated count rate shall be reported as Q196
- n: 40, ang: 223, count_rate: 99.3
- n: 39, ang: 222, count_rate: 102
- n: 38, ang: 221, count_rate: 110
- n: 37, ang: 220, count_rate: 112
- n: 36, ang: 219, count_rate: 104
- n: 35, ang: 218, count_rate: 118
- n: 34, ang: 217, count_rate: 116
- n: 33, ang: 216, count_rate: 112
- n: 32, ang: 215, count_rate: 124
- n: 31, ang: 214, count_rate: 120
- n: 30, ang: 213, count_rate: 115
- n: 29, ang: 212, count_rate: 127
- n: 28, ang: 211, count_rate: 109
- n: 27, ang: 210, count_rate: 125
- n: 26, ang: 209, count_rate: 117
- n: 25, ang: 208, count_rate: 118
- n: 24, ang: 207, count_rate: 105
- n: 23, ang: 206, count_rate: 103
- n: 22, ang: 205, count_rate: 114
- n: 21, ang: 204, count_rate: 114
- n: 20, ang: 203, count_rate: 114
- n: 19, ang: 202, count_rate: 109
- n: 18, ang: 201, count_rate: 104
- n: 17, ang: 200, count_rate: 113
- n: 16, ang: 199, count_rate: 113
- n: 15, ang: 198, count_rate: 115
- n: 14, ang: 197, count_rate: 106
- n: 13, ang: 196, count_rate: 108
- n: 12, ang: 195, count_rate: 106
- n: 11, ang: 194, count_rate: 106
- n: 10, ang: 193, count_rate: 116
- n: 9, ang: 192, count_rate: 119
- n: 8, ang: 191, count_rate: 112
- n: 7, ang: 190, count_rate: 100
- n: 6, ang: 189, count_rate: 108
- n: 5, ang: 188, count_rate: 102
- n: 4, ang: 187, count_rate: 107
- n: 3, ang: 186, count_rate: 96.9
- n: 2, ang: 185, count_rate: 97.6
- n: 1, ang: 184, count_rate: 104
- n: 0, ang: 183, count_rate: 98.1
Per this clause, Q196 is 116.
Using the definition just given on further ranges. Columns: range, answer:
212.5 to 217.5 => 124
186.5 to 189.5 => 108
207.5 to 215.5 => 127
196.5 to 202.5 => 115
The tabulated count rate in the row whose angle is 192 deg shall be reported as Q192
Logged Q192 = 119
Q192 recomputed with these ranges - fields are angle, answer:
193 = 116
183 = 98.1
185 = 97.6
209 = 117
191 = 112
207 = 105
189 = 108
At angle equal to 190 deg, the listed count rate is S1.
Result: 100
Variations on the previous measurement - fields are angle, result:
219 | 104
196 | 108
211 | 109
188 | 102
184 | 104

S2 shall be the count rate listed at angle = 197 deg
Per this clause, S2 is 106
